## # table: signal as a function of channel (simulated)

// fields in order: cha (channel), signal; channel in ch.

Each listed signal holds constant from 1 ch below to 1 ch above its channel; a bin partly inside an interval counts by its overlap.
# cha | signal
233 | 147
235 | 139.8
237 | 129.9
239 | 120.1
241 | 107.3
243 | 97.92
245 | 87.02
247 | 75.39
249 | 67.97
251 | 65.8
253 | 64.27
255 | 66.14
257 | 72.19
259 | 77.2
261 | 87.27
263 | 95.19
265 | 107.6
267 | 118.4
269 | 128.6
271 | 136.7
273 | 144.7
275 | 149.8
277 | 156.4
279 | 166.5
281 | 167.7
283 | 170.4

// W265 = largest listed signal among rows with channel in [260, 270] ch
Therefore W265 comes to 128.6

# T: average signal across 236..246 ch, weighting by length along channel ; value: 108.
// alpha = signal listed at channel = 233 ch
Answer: 147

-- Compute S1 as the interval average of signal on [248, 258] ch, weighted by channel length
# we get 67.3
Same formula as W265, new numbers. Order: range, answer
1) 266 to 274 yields 144.7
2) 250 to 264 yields 95.19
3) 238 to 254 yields 120.1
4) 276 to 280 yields 166.5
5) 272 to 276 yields 149.8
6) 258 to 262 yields 87.27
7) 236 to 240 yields 129.9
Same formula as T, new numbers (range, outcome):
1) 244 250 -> 76.8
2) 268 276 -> 140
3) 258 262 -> 82.2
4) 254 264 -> 79.6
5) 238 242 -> 114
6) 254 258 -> 69.2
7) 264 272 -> 123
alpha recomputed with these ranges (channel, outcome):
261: 87.27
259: 77.2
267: 118.4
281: 167.7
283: 170.4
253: 64.27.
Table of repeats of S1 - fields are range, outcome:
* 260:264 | 91.2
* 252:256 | 65.2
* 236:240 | 125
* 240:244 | 103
